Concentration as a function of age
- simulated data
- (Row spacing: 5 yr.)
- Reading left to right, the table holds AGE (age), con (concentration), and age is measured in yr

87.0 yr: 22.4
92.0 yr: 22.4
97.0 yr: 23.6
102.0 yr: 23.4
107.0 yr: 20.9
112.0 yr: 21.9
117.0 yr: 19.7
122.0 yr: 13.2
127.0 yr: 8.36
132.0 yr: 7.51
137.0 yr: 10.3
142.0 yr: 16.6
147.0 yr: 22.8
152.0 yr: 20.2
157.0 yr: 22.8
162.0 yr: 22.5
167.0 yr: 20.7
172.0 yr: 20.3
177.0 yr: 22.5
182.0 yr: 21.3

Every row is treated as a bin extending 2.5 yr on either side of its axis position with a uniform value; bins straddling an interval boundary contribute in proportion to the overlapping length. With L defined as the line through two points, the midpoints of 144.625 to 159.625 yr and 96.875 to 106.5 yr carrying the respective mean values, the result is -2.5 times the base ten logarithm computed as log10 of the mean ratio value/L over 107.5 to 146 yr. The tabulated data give 0.46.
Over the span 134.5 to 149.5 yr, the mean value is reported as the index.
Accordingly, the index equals 16.6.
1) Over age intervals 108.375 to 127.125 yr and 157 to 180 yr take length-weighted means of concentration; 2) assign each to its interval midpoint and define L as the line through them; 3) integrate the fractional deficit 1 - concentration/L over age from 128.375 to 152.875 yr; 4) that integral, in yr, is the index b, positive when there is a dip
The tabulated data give 5.7 yr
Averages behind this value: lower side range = 17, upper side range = 21.6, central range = 14.8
